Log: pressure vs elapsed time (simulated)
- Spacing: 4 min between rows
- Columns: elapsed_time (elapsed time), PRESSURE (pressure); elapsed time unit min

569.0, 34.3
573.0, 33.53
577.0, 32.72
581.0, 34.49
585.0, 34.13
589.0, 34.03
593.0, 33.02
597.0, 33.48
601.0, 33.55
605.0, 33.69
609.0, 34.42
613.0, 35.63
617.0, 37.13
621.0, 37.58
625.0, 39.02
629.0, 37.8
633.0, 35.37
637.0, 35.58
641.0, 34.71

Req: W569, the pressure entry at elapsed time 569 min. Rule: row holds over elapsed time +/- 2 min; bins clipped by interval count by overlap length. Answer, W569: 34.3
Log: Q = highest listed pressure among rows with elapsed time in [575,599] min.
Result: 34.49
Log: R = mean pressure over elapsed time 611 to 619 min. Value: 36.4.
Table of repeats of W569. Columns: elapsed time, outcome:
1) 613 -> 35.63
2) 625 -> 39.02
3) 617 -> 37.13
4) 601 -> 33.55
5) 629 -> 37.8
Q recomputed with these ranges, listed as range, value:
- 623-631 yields 39.02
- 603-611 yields 34.42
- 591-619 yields 37.13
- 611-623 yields 37.58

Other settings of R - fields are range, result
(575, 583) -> 33.6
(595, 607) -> 33.6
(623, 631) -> 38.4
